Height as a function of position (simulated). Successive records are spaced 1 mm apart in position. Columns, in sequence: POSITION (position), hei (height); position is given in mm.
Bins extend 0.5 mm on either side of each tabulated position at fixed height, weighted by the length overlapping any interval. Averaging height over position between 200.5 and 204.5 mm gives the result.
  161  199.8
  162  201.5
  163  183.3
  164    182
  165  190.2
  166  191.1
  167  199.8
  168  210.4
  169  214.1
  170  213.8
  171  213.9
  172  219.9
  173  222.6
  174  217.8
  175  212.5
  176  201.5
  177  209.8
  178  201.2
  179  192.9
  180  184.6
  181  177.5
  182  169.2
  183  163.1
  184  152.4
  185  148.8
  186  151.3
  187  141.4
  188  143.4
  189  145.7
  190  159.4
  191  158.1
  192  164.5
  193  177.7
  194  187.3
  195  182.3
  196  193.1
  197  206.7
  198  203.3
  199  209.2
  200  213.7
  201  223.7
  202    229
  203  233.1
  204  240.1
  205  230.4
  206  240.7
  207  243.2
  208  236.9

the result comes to 231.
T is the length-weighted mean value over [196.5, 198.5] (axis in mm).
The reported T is 205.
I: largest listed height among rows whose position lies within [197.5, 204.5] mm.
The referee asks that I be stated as 240.1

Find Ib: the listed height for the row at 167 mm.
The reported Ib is 199.8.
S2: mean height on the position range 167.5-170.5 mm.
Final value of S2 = 213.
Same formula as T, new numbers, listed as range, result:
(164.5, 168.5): 198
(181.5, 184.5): 162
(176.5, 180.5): 197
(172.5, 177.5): 213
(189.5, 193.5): 165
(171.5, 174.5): 220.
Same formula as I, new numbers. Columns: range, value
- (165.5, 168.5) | 210.4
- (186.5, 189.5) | 145.7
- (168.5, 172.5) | 219.9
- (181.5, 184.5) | 169.2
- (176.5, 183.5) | 209.8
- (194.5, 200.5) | 213.7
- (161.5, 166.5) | 201.5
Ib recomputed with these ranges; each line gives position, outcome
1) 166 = 191.1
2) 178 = 201.2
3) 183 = 163.1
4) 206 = 240.7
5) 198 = 203.3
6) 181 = 177.5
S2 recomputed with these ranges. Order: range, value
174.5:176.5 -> 207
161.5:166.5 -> 190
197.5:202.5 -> 216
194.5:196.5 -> 188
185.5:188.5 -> 145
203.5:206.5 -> 237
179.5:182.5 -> 177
